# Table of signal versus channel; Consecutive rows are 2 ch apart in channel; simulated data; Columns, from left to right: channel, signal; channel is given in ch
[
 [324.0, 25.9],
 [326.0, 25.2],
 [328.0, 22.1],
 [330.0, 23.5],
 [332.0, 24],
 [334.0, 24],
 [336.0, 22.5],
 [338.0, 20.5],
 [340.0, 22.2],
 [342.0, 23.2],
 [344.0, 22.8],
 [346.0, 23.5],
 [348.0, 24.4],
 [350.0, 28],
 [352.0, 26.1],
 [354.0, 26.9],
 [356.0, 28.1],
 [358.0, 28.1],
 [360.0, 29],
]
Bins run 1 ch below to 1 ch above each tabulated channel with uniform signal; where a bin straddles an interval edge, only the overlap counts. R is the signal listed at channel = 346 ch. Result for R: 23.5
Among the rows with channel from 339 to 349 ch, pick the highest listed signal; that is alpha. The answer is 24.4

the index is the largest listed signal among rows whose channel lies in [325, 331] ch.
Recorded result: 25.2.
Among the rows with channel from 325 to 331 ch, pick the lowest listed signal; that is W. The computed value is 22.1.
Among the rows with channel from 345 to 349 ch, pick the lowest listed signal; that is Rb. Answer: 23.5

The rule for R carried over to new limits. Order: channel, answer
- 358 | 28.1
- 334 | 24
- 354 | 26.9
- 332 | 24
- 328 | 22.1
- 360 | 29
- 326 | 25.2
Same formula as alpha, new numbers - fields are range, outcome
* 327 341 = 24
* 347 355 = 28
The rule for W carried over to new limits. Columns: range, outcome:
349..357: 26.1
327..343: 20.5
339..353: 22.2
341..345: 22.8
